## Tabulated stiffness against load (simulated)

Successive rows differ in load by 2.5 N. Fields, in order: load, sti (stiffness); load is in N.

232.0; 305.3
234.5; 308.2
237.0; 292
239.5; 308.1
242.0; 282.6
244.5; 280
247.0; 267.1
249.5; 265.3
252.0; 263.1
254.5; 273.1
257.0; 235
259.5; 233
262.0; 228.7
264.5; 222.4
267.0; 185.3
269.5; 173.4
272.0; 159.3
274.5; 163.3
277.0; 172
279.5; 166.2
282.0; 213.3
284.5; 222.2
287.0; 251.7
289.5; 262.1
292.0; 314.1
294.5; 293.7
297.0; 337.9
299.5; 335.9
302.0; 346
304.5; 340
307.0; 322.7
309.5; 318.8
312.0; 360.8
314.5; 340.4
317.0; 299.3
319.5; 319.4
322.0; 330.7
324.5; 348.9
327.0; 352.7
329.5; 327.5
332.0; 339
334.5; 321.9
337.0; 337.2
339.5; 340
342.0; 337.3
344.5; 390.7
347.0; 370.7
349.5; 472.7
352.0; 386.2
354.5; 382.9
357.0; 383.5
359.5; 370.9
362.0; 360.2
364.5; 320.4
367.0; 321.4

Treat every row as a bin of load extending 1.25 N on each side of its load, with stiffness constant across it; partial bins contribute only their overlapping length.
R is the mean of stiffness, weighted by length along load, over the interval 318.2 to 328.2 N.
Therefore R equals 338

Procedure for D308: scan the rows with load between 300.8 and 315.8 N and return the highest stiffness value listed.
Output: 360.8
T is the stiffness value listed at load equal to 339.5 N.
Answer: 340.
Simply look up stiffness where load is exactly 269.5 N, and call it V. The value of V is 173.4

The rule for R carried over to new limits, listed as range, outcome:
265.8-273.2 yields 173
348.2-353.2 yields 429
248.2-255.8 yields 267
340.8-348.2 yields 366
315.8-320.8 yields 310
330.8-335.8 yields 330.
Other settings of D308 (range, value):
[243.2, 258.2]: 280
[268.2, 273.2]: 173.4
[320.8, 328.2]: 352.7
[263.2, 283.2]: 222.4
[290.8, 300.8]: 337.9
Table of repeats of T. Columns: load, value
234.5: 308.2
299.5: 335.9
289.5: 262.1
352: 386.2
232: 305.3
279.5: 166.2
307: 322.7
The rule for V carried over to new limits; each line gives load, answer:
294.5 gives 293.7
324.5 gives 348.9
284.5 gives 222.2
